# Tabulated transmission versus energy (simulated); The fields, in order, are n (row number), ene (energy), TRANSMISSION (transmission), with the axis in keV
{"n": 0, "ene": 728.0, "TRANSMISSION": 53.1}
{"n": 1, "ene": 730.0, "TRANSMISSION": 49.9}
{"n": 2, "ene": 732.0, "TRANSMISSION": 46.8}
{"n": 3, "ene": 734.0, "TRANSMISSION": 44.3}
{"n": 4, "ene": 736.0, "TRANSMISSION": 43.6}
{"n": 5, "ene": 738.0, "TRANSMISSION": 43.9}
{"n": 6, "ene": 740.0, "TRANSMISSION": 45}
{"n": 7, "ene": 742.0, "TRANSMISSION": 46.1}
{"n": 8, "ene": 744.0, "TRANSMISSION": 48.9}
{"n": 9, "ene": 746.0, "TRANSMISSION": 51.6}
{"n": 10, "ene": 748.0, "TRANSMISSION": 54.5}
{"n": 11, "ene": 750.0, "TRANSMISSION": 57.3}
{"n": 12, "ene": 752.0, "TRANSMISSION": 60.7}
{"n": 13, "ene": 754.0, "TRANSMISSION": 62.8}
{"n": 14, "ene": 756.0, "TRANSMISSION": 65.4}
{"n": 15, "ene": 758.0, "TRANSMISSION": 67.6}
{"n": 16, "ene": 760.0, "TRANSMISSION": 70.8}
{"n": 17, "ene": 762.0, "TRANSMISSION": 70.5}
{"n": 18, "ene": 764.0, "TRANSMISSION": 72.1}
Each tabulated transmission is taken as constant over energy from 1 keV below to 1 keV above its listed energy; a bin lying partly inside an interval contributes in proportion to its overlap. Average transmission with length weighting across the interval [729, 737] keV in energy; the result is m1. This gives 46.1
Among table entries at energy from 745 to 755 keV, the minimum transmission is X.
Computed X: 51.6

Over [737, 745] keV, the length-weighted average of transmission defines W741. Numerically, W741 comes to 46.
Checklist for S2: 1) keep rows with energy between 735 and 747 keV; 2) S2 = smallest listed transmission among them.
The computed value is 43.6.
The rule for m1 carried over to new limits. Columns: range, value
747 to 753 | 57.5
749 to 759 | 62.8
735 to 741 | 44.2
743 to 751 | 53.1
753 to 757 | 64.1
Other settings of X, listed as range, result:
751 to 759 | 60.7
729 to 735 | 44.3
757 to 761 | 67.6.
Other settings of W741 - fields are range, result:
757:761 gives 69.2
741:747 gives 48.9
